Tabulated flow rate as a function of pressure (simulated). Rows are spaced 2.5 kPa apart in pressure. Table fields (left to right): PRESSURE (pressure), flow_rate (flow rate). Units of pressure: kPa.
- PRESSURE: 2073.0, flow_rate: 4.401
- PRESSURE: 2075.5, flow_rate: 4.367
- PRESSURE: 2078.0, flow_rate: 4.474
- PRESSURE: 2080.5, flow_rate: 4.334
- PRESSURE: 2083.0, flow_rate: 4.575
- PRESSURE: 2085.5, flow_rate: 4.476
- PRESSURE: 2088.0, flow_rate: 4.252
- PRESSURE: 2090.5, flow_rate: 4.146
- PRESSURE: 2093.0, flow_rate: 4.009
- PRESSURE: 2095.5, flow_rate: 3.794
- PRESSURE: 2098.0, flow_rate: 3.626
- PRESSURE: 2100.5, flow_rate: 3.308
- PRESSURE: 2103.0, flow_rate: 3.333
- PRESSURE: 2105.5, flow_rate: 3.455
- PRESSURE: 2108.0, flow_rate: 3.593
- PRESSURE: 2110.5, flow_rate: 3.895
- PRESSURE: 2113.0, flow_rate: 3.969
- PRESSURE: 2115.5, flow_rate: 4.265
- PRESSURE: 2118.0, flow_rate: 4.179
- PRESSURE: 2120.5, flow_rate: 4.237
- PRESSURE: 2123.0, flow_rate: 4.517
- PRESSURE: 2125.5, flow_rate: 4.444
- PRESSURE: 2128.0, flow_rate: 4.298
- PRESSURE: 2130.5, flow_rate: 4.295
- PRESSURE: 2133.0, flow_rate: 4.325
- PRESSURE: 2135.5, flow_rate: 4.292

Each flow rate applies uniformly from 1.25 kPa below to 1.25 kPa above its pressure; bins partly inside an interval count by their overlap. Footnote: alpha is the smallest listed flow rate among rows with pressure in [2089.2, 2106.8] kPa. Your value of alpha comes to 3.308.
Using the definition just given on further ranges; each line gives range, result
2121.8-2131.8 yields 4.295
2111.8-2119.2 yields 3.969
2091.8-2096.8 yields 3.794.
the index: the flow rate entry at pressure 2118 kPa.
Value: 4.179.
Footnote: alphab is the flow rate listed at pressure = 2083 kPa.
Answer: 4.575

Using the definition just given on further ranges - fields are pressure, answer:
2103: 3.333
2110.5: 3.895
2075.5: 4.367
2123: 4.517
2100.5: 3.308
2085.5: 4.476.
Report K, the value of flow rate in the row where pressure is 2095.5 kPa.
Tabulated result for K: 3.794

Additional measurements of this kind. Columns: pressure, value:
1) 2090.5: 4.146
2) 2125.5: 4.444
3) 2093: 4.009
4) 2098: 3.626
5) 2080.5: 4.334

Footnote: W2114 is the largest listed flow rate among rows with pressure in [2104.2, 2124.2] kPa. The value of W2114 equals 4.517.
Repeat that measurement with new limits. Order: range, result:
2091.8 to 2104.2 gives 4.009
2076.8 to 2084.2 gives 4.575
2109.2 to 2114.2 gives 3.969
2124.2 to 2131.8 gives 4.444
